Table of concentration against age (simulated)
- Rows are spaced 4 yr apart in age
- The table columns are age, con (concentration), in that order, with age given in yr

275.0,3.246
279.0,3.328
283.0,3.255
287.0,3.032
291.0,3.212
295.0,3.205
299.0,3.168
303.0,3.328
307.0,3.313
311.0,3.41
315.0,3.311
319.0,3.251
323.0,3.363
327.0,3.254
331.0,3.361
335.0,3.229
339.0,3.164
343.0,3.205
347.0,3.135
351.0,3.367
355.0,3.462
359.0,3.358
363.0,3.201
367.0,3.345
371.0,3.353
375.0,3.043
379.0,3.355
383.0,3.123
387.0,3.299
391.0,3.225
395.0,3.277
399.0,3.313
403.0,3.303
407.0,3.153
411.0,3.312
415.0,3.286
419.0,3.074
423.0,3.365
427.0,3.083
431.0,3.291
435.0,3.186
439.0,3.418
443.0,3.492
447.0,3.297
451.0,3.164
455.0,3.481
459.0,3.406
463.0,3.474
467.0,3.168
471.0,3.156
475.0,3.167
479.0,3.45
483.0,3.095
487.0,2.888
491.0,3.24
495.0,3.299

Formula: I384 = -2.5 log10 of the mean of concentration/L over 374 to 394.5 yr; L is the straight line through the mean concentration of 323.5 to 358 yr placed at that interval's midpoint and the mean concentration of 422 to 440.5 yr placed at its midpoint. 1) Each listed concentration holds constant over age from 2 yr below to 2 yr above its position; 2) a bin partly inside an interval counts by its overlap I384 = 0.016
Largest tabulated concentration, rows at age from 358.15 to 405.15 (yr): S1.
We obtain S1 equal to 3.358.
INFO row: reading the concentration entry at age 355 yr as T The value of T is 3.462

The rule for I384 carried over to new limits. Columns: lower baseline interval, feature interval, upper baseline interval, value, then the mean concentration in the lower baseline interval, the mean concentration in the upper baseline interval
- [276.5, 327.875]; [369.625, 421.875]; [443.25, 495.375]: 0.01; 3.26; 3.26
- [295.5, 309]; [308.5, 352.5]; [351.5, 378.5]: 0.00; 3.26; 3.3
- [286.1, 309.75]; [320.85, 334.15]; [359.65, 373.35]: -0.02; 3.22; 3.3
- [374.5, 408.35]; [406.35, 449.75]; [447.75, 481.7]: 0.00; 3.24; 3.3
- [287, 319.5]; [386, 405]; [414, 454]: 0.00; 3.26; 3.27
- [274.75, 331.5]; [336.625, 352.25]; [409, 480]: 0.02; 3.27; 3.29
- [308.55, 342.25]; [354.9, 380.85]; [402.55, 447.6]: 0.00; 3.29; 3.27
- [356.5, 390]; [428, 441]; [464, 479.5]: -0.01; 3.26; 3.23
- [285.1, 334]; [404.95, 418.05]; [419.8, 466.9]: 0.02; 3.27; 3.32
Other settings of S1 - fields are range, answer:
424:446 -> 3.492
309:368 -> 3.462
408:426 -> 3.365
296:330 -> 3.41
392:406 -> 3.313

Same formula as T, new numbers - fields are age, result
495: 3.299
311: 3.41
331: 3.361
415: 3.286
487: 2.888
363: 3.201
